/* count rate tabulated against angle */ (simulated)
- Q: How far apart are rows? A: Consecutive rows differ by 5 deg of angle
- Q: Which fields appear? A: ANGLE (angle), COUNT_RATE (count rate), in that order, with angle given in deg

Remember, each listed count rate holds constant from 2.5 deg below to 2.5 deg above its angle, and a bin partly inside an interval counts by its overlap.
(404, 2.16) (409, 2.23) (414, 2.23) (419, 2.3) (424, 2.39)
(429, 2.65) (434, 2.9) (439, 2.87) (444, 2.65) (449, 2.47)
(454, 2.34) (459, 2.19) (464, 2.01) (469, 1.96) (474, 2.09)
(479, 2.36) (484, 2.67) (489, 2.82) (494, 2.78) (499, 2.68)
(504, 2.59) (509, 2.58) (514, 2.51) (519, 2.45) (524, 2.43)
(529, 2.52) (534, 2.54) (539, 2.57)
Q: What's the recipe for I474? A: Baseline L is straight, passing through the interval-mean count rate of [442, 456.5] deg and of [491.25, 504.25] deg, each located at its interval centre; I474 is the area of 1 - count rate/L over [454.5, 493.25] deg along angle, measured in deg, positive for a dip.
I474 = 4.1 deg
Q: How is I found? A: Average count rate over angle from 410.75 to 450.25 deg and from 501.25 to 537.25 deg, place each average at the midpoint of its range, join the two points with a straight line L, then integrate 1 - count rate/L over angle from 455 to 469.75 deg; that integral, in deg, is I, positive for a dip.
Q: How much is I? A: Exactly 2.60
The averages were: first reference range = 2.55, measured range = 2.09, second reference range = 2.52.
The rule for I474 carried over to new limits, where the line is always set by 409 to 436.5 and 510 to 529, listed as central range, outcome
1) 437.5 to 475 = 2.4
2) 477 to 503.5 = -2.0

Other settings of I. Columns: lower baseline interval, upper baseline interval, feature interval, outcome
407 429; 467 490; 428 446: -3.4 deg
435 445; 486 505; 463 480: 4.1 deg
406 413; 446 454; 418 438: -2.4 deg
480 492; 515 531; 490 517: -0.5 deg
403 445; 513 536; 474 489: 0.0 deg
